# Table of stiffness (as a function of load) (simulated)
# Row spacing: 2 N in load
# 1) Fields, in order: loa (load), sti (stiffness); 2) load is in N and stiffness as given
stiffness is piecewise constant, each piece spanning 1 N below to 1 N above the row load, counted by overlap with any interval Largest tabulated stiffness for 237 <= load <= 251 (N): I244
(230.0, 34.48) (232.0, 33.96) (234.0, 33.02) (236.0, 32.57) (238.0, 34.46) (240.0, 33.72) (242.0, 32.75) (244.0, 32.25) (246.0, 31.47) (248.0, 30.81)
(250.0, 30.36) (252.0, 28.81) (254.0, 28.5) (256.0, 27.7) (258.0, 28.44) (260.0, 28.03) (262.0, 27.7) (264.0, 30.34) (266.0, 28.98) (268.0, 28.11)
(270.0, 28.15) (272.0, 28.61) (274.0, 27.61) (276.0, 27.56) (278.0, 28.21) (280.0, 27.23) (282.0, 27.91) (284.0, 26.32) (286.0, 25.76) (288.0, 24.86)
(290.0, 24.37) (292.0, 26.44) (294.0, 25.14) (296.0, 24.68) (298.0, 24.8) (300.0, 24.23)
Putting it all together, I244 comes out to 34.46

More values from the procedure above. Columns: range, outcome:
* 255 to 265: 30.34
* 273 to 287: 28.21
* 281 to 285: 27.91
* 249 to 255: 30.36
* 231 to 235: 33.96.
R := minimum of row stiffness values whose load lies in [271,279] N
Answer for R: 27.56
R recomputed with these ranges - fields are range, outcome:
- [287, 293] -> 24.37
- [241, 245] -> 32.25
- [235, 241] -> 32.57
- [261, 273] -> 27.7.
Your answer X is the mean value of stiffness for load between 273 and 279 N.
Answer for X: 27.8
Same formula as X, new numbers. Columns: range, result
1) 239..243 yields 33.2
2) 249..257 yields 28.8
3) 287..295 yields 25.2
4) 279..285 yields 27.2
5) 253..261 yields 28.2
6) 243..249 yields 31.5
